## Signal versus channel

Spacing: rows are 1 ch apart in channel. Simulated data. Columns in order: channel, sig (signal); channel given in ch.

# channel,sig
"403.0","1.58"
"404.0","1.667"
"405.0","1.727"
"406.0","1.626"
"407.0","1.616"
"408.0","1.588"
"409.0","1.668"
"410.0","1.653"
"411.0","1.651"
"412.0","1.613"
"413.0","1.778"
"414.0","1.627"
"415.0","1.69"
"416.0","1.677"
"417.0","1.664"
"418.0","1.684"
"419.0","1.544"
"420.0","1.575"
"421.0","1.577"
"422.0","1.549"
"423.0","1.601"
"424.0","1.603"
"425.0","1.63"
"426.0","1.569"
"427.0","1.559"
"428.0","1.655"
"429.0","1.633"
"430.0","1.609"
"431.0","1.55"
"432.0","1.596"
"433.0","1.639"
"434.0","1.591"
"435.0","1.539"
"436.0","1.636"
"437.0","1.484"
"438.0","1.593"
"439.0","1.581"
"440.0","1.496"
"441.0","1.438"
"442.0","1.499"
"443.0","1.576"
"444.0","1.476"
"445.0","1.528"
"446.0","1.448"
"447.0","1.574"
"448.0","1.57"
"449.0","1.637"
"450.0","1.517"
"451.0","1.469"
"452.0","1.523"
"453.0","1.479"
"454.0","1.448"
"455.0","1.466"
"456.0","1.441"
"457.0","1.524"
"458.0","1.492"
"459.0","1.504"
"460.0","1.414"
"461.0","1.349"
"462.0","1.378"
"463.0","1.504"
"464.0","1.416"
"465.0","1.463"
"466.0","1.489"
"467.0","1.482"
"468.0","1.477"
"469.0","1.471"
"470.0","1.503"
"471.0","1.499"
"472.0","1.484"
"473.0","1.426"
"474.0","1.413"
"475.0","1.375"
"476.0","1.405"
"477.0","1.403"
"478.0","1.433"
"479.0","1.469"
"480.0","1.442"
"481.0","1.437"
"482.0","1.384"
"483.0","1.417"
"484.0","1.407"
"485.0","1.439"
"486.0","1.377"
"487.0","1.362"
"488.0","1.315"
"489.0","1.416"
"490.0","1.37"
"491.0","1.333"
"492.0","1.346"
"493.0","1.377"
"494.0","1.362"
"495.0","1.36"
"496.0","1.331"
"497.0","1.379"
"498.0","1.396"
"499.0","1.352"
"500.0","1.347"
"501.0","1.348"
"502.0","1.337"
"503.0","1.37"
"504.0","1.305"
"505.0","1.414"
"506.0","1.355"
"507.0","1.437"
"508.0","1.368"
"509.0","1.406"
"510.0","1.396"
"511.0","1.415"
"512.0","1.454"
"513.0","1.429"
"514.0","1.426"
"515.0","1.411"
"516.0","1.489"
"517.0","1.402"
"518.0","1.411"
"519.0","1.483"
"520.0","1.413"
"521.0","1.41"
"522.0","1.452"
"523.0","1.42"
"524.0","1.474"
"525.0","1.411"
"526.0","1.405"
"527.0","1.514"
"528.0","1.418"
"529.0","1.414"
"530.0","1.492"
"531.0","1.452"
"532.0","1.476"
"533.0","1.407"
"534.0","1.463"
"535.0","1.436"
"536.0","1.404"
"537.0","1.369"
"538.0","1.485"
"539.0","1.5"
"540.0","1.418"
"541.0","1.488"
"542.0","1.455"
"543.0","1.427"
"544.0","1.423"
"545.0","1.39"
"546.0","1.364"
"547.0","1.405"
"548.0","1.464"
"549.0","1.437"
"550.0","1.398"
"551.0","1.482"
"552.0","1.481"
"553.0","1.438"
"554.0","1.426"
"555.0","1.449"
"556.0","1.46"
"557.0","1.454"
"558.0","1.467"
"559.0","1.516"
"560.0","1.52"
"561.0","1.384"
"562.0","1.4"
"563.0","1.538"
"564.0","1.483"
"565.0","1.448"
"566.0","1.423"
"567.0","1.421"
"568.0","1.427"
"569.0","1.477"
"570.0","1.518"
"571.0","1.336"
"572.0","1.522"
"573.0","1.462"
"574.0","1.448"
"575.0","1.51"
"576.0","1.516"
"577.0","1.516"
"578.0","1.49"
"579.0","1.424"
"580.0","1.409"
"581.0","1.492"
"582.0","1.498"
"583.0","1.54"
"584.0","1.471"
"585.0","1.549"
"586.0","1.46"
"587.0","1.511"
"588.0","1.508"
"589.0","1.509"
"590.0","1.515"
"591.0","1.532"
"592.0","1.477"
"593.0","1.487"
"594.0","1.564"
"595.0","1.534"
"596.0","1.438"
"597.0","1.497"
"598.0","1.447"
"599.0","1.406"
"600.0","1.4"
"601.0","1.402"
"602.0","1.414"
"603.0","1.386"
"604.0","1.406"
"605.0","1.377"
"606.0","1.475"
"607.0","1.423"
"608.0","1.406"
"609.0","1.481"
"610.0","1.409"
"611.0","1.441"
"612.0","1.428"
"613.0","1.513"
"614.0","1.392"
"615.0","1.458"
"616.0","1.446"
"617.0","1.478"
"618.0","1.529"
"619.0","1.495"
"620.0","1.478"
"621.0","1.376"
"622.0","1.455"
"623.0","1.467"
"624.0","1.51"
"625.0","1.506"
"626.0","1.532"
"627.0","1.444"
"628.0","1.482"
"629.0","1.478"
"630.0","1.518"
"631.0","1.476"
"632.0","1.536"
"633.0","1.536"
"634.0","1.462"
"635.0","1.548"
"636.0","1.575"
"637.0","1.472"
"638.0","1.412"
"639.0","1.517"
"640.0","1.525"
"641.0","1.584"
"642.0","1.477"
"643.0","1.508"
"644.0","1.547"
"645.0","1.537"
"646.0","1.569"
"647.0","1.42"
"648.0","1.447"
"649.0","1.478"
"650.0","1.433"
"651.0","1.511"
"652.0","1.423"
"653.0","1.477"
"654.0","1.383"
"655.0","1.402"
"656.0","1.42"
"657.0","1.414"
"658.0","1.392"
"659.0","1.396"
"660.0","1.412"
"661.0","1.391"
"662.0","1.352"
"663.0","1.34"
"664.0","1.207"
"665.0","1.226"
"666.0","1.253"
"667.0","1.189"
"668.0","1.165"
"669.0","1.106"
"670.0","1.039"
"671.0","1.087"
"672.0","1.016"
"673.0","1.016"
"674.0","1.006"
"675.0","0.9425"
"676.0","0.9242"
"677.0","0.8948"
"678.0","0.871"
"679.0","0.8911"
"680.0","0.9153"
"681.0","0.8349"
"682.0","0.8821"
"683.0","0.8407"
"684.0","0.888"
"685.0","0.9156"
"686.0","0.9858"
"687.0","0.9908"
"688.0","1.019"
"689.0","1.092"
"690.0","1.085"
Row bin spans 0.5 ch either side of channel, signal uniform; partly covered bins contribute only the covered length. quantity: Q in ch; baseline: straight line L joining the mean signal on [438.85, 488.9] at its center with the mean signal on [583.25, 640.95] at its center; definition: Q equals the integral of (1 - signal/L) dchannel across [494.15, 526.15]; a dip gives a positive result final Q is 1.4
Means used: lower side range 1.46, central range 1.4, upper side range 1.47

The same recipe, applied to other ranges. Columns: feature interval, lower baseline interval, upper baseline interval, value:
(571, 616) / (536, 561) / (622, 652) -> 0.20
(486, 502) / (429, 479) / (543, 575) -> 1.29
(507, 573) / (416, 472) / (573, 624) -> 2.22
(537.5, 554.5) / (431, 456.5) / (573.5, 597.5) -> 0.74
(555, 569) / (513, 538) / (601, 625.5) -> -0.16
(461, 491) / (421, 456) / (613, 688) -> 1.65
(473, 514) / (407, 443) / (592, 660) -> 4.40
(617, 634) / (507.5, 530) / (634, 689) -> -2.53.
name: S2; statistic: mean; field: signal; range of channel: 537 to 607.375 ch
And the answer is 1.46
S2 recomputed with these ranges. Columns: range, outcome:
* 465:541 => 1.42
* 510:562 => 1.44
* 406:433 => 1.62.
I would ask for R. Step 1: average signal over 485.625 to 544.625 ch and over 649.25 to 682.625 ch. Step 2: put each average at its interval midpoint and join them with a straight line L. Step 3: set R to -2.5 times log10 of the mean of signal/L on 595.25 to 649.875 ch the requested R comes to -0.18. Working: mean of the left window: 1.41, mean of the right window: 1.19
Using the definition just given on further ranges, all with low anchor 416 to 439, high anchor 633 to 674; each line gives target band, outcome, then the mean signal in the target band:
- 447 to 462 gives 0.06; 1.49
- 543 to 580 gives 0.01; 1.45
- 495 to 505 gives 0.13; 1.36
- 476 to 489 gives 0.10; 1.41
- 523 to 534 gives 0.04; 1.45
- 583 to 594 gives -0.05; 1.51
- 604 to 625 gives -0.03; 1.45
